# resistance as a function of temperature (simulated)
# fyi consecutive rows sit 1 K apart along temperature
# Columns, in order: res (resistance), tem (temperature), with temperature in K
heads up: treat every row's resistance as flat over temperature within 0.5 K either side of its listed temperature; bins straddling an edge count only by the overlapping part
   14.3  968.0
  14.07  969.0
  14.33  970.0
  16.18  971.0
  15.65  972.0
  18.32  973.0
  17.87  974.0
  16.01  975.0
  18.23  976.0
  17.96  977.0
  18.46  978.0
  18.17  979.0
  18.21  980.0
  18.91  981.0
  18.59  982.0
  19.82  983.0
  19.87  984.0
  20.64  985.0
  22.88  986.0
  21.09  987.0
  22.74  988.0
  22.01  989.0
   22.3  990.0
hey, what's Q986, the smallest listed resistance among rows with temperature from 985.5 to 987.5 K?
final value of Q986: 21.09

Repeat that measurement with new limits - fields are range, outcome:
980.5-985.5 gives 18.59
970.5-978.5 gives 15.65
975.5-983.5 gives 17.96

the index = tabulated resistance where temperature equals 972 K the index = 15.65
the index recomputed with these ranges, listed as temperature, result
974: 17.87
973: 18.32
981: 18.91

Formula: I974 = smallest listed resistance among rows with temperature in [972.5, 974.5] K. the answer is 17.87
